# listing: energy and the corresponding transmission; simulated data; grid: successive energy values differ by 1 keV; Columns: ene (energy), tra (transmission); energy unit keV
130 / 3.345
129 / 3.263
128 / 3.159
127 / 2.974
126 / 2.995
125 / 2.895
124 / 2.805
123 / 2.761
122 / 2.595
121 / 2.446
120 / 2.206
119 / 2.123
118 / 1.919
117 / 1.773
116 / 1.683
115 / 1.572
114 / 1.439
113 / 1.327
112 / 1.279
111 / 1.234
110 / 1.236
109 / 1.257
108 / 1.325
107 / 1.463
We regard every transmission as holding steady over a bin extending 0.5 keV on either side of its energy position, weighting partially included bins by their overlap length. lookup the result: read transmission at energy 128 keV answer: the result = 3.159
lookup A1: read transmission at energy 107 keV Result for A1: 1.463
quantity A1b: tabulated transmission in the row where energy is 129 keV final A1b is 3.263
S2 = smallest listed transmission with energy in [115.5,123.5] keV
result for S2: 1.683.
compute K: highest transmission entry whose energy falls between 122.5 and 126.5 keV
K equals 2.995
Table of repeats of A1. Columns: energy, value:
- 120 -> 2.206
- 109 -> 1.257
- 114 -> 1.439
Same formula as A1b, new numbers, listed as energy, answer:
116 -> 1.683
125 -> 2.895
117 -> 1.773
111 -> 1.234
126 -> 2.995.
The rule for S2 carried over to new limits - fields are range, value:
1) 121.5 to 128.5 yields 2.595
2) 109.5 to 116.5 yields 1.234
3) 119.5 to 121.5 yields 2.206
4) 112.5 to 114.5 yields 1.327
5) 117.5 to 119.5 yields 1.919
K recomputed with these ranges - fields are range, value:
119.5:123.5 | 2.761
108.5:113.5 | 1.327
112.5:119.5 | 2.123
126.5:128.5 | 3.159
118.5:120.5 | 2.206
